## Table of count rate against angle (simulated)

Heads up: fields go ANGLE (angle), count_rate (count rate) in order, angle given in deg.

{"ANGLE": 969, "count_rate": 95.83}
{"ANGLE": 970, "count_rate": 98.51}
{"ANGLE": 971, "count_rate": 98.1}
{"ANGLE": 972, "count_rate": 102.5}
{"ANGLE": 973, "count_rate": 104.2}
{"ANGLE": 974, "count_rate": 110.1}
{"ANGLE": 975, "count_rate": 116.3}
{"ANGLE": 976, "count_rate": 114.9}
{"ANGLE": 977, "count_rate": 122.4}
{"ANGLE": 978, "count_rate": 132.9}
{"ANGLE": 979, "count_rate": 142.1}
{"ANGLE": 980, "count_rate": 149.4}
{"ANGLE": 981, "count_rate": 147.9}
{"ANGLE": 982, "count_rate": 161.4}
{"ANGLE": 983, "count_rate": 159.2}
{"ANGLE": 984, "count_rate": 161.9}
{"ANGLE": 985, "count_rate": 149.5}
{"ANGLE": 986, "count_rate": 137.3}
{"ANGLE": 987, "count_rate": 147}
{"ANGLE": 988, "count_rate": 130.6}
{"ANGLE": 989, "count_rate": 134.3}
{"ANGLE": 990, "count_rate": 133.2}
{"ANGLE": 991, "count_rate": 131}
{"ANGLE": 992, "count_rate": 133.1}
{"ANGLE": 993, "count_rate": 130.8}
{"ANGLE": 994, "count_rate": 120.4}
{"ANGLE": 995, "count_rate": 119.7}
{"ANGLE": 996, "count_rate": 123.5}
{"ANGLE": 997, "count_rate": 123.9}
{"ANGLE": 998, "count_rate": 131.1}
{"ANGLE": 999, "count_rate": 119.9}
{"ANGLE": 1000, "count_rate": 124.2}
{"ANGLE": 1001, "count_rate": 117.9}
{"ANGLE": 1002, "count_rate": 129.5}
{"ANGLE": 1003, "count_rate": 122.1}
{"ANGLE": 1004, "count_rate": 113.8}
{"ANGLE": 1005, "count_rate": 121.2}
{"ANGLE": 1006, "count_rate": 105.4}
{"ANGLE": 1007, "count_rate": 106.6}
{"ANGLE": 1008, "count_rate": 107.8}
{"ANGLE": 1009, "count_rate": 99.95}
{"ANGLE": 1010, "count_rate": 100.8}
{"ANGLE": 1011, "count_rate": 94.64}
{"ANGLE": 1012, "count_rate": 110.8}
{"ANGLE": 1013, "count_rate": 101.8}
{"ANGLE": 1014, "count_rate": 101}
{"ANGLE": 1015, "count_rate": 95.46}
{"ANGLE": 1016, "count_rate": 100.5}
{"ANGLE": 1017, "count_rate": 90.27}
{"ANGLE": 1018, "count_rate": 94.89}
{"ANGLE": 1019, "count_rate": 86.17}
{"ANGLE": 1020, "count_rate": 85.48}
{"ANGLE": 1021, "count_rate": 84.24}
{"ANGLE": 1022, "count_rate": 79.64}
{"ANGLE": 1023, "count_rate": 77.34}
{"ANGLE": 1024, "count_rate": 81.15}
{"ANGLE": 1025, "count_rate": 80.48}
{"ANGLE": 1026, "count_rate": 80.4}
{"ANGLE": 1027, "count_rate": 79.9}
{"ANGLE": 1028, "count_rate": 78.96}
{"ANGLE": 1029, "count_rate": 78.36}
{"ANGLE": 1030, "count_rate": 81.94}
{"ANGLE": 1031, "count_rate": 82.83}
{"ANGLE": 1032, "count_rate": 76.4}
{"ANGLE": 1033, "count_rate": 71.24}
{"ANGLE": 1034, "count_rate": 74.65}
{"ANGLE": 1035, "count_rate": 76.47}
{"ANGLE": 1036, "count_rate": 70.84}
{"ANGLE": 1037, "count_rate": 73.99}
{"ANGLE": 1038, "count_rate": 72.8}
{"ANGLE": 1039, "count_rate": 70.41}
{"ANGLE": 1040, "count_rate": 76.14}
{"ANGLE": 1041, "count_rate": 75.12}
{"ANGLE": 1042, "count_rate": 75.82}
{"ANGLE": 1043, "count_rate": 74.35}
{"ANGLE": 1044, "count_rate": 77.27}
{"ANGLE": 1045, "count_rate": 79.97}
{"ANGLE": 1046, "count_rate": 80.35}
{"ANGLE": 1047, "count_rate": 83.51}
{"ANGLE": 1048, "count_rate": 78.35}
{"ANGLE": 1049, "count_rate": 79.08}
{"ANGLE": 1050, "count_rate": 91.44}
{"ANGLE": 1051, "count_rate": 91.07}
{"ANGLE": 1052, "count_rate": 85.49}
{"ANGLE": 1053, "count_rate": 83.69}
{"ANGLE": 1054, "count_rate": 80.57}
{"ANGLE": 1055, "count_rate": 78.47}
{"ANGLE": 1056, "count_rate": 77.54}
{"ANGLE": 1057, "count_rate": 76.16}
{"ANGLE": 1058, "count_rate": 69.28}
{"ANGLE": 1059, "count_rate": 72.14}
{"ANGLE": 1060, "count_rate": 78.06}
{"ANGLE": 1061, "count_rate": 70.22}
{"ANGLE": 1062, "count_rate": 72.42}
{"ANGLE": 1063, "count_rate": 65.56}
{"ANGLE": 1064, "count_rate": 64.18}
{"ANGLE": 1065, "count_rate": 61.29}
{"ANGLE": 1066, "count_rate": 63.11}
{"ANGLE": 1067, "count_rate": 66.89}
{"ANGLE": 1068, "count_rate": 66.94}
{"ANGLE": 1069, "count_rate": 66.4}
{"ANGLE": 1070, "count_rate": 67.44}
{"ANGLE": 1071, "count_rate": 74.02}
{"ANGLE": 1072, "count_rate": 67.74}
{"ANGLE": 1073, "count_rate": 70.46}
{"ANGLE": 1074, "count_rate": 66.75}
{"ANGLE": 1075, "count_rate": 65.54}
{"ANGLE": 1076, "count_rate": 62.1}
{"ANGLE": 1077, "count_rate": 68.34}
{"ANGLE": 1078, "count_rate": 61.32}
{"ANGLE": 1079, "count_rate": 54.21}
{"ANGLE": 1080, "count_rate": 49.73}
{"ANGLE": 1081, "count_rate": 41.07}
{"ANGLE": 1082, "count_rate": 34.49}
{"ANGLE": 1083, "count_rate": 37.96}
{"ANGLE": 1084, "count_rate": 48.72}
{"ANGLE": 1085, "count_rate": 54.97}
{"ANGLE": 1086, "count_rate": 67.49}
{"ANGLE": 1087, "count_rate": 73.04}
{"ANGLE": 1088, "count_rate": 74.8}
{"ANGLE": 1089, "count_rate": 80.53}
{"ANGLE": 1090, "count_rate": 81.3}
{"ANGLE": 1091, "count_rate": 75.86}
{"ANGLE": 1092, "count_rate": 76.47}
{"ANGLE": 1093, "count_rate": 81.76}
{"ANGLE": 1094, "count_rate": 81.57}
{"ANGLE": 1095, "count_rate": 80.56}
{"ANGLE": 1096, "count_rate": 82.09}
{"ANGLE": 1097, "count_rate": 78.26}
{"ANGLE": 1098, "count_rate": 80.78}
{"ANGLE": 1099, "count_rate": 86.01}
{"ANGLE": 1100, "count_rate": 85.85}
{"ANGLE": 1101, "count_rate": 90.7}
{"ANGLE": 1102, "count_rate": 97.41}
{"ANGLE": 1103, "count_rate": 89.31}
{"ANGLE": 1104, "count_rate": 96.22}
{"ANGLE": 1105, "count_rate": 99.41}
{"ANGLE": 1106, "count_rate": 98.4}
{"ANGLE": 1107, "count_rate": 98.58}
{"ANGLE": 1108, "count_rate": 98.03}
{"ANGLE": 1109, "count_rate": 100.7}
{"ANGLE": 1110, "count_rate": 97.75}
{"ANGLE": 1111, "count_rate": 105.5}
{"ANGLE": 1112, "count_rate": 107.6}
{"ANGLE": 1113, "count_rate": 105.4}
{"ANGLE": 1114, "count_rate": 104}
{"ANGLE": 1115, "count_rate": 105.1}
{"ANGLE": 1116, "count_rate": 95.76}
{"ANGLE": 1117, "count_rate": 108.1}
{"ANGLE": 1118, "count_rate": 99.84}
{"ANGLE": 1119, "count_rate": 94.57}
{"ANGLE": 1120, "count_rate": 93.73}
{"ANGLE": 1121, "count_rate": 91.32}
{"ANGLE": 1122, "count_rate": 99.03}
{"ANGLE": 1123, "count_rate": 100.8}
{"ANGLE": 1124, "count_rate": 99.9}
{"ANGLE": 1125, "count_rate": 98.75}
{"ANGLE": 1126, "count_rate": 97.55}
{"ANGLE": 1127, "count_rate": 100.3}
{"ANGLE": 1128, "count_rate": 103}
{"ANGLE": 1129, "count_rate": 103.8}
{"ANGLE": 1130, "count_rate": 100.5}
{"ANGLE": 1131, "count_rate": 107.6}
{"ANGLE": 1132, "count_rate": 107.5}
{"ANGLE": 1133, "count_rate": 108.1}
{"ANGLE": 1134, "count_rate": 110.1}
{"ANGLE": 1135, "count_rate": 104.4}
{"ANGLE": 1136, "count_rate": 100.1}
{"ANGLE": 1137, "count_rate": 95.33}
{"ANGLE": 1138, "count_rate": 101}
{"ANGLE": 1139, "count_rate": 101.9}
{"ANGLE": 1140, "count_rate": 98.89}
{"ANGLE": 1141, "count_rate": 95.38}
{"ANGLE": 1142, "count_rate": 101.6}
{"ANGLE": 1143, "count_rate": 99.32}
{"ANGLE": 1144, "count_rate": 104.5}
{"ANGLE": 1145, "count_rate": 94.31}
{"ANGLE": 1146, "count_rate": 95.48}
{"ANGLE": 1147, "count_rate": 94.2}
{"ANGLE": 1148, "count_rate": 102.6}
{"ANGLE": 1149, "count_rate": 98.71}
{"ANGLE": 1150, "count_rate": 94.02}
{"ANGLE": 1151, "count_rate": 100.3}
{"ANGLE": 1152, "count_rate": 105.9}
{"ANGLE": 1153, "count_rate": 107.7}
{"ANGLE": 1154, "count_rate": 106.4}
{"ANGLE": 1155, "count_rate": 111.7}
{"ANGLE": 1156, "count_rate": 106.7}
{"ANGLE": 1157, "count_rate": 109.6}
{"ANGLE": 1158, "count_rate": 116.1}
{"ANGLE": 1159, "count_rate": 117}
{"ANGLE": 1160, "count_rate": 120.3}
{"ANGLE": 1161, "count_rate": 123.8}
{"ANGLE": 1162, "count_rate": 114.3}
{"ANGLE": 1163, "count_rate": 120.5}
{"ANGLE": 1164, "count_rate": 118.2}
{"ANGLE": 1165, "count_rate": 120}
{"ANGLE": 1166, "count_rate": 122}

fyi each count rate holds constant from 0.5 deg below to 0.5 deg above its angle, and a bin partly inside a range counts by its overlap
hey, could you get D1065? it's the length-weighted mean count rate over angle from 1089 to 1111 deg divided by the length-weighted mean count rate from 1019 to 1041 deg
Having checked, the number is 1.1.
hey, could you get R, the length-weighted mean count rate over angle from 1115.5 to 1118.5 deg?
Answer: 101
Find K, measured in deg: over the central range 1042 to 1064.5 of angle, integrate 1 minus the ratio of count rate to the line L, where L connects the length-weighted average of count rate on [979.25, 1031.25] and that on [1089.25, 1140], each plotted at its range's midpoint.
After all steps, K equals 5.9 deg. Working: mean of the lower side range 113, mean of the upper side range 96.1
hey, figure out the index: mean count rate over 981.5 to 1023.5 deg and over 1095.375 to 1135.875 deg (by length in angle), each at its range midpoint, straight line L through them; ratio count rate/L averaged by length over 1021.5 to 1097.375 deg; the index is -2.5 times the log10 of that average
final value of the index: 0.43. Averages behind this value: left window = 117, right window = 98.3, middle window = 72.5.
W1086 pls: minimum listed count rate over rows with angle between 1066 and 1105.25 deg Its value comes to 34.49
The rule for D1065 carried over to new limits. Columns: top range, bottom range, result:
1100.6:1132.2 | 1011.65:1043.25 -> 1.21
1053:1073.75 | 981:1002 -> 0.53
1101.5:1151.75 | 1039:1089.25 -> 1.44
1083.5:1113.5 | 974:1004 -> 0.65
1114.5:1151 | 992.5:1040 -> 1.04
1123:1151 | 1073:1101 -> 1.47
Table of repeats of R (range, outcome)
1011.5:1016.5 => 102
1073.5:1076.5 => 64.8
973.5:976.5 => 114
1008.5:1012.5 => 102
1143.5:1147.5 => 97.1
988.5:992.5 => 133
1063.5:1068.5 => 64.5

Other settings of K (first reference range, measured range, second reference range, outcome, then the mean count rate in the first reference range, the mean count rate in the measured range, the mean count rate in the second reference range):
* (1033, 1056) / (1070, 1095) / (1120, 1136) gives 6.8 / 78.4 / 65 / 102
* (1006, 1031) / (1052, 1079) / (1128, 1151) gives 7.1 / 90.9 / 69.9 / 101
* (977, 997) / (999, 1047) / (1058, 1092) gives 8.3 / 138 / 90.1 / 64.6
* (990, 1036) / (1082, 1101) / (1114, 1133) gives 5.2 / 101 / 73.2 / 101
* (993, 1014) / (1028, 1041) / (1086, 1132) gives 3.9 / 115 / 75.6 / 93.4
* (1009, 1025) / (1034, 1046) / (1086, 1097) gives 1.7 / 92.1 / 75.1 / 78.3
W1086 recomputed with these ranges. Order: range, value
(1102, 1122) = 89.31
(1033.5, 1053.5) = 70.41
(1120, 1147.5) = 91.32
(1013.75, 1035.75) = 71.24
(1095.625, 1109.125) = 78.26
